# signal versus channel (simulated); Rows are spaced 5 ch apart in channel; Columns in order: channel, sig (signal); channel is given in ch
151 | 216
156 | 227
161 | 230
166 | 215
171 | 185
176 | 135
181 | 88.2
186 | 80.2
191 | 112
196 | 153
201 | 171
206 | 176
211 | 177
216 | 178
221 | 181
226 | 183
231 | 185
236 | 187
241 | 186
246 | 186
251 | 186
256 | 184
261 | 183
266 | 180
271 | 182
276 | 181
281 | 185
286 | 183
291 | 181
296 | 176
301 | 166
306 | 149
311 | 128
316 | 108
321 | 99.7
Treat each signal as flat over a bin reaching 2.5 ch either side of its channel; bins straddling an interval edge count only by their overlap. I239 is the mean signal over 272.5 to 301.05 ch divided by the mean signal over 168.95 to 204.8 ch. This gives 1.35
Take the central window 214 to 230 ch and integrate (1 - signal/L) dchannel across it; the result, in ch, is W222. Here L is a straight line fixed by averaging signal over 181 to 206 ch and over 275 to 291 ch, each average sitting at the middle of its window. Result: -3.8 ch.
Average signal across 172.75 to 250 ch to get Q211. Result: 159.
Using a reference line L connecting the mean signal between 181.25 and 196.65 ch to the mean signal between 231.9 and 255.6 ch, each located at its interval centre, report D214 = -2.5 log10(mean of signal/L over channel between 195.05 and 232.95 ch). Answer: -0.24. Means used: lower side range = 107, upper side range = 186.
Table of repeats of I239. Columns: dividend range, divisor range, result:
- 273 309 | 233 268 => 0.94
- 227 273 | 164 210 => 1.26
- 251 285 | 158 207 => 1.18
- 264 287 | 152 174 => 0.86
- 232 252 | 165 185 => 1.28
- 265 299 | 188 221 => 1.12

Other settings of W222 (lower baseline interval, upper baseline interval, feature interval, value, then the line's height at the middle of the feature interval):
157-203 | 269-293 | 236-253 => -1.37 ch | 172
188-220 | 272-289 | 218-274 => -3.58 ch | 173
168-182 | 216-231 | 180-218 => 4.82 ch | 163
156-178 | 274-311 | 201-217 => 1.03 ch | 188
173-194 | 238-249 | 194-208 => -3.95 ch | 130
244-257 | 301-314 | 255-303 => -4.85 ch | 164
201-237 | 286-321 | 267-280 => -1.71 ch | 161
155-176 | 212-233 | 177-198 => 9.23 ch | 195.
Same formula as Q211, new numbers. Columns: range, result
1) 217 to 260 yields 184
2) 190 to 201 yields 144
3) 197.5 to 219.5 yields 175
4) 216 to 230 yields 182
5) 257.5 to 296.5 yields 182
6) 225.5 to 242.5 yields 185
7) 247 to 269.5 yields 183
